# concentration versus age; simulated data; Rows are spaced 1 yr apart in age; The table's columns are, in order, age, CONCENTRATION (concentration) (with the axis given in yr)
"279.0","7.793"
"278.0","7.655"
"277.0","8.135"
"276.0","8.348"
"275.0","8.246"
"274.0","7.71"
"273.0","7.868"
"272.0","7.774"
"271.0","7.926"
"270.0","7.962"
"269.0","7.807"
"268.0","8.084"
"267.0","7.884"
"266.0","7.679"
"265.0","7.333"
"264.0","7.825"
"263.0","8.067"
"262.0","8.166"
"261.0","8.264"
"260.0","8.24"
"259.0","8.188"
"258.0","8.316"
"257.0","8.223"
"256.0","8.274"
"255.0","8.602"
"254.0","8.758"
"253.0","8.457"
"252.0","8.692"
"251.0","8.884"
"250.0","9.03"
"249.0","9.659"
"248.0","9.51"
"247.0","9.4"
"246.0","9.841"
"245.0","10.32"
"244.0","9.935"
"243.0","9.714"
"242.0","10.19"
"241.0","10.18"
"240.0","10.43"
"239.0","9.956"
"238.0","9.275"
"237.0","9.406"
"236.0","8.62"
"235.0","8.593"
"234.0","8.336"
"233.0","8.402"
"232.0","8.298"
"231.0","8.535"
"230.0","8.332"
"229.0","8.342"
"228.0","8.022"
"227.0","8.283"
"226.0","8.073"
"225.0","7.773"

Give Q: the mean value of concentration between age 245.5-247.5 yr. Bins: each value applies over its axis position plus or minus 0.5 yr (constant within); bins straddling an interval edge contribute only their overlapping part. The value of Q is 9.62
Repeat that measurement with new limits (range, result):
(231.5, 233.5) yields 8.35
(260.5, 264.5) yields 8.08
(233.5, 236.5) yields 8.52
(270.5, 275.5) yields 7.9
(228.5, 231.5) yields 8.4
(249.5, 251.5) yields 8.96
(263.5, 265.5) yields 7.58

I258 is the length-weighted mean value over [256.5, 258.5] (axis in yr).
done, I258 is 8.27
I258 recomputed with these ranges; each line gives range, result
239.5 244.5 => 10.1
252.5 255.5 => 8.61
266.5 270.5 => 7.93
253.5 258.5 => 8.43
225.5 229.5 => 8.18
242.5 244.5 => 9.82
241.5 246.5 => 10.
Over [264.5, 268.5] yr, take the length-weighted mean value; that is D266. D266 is 7.75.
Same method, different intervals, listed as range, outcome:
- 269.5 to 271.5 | 7.94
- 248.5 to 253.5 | 8.94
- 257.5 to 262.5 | 8.23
